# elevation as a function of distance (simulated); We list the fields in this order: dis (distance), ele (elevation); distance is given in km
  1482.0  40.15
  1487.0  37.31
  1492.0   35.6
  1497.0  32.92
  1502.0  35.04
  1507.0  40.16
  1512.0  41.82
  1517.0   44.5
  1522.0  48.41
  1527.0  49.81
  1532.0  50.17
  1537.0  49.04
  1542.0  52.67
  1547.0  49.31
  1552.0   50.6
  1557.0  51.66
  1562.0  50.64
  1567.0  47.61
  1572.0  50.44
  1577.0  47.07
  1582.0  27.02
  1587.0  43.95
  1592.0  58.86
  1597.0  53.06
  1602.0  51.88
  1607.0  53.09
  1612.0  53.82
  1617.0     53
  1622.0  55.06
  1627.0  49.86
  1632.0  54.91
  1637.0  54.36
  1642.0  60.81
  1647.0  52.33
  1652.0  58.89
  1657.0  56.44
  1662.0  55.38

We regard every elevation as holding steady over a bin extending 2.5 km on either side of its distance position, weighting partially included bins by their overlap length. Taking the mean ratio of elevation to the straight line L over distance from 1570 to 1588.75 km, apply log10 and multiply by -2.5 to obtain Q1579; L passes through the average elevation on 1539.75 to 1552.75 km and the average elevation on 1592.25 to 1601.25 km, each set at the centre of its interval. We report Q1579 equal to 0.258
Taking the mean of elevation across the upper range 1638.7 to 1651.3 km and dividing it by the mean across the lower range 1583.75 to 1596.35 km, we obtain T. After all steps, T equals 1.13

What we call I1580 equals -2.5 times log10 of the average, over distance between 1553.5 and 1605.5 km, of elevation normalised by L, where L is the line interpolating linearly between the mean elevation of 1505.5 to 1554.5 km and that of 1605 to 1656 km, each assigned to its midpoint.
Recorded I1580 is 0.06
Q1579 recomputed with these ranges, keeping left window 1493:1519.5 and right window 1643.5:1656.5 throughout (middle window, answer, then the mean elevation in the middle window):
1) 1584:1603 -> -0.04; 51.3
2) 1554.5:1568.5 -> -0.11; 50.1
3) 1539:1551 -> -0.17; 50.9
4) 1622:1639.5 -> 0.01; 53.3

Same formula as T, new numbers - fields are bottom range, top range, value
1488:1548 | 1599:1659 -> 1.24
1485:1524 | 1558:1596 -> 1.19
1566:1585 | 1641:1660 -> 1.33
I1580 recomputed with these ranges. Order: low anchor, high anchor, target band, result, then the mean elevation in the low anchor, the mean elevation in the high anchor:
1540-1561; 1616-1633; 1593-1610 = -0.02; 51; 53.1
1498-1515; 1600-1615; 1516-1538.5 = -0.17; 38.6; 53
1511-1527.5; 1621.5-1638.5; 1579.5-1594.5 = 0.17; 46.1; 53.3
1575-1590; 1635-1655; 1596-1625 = -0.13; 39.7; 56.6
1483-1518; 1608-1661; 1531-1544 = -0.19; 38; 54.9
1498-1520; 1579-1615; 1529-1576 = -0.13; 40.1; 48.8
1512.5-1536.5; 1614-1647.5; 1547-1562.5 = -0.02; 47.8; 54.4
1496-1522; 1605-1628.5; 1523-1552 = -0.15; 40.1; 53.1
